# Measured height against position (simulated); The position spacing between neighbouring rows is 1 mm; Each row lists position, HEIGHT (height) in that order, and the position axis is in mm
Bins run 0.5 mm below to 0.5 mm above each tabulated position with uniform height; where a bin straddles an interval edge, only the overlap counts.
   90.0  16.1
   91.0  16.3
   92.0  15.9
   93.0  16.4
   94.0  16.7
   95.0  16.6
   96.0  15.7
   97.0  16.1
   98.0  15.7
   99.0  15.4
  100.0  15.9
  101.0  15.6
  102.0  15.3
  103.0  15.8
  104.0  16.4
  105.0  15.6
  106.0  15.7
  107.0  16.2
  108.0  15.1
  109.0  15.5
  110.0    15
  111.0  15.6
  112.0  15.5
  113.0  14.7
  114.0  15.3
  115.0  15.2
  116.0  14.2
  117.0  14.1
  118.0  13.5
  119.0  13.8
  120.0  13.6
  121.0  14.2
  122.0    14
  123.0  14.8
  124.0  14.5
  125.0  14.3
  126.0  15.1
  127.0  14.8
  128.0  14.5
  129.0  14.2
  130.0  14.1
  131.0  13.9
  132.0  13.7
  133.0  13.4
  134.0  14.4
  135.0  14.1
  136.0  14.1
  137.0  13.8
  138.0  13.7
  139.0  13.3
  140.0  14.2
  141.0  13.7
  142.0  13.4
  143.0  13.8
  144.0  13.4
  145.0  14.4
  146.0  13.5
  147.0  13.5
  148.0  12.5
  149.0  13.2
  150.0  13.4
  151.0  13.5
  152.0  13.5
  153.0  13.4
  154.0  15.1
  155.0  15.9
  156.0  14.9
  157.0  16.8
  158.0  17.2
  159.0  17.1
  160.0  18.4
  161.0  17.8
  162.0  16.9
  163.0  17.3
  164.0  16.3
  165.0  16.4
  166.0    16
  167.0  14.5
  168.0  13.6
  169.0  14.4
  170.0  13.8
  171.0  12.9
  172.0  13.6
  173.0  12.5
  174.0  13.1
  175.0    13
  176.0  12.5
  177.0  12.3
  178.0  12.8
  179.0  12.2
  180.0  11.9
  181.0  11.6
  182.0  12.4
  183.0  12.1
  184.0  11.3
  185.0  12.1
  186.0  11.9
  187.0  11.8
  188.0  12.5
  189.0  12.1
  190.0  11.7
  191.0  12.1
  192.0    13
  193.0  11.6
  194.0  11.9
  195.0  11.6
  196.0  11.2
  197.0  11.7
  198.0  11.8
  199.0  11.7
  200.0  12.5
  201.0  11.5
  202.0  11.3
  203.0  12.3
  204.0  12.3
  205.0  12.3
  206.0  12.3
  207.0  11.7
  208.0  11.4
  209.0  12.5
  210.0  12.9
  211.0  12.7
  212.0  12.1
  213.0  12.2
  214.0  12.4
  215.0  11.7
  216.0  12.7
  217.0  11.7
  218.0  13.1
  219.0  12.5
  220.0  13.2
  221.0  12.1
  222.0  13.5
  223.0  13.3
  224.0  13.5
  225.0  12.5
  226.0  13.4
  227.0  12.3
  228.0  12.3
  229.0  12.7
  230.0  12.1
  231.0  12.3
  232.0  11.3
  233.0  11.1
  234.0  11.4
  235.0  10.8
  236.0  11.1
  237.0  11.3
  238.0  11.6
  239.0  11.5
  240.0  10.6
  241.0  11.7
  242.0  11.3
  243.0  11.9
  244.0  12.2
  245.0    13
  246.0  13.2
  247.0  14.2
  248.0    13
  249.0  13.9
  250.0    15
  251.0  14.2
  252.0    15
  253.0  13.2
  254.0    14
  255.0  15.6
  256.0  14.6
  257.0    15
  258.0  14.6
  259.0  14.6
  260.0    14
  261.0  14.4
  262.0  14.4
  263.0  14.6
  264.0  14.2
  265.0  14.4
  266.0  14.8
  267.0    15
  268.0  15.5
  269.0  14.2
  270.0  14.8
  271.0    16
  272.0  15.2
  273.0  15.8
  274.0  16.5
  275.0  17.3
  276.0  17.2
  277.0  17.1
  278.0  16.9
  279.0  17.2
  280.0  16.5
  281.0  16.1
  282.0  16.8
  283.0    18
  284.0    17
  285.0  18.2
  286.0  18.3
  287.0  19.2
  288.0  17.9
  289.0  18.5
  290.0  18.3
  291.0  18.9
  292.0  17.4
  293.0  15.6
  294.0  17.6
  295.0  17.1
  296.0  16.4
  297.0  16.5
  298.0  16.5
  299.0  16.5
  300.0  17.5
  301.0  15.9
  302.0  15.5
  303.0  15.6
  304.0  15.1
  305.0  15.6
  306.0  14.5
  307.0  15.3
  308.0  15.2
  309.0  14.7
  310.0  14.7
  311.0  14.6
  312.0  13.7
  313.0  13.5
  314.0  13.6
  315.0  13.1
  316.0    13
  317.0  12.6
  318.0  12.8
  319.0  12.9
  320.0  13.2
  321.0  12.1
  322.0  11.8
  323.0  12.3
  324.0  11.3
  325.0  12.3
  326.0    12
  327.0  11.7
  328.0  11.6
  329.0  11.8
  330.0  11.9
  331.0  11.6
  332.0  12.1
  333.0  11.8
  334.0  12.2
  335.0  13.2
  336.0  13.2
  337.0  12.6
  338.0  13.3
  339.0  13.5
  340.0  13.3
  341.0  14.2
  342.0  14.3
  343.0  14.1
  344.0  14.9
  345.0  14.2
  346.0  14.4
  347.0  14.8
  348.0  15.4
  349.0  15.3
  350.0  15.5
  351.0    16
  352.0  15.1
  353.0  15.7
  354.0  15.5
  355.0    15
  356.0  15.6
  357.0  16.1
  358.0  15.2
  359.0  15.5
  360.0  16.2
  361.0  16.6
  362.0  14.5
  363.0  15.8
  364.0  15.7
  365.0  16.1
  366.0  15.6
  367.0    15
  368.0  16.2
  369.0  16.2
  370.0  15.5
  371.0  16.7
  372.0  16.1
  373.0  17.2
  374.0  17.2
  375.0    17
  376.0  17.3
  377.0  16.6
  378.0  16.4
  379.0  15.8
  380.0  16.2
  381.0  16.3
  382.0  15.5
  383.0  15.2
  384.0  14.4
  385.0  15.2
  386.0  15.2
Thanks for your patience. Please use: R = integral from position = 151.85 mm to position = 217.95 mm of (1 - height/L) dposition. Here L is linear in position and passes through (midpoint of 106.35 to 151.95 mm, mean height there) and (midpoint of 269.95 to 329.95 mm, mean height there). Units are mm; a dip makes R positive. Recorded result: 6.17 mm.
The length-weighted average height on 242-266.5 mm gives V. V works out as 14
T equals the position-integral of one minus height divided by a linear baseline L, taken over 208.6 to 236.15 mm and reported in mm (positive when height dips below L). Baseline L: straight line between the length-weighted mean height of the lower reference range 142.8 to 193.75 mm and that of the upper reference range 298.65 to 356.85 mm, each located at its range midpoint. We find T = 2.9 mm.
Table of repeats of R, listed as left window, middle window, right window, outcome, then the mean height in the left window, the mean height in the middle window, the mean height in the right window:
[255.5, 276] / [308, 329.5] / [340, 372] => 3.3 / 15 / 12.9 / 15.4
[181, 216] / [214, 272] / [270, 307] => 4.8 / 12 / 13.2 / 16.8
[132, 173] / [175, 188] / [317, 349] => 2.0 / 14.6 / 12.1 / 13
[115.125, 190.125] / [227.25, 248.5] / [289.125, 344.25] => 3.2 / 14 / 11.9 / 14.1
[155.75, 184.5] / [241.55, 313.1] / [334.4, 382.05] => -2.9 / 14.3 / 15.5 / 15.4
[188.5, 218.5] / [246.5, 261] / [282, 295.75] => 1.0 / 12.1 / 14.4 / 17.8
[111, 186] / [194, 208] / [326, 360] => 2.2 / 14.1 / 11.8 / 14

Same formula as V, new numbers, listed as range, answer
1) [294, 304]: 16.4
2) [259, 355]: 14.9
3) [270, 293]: 17.2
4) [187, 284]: 13.3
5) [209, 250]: 12.3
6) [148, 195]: 13.8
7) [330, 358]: 14.2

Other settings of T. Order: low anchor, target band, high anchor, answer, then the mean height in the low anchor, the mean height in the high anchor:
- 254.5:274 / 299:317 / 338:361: 0.2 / 14.9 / 15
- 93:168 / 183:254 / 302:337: 9.0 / 14.9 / 13.2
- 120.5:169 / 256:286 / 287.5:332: -2.5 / 14.6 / 14.5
